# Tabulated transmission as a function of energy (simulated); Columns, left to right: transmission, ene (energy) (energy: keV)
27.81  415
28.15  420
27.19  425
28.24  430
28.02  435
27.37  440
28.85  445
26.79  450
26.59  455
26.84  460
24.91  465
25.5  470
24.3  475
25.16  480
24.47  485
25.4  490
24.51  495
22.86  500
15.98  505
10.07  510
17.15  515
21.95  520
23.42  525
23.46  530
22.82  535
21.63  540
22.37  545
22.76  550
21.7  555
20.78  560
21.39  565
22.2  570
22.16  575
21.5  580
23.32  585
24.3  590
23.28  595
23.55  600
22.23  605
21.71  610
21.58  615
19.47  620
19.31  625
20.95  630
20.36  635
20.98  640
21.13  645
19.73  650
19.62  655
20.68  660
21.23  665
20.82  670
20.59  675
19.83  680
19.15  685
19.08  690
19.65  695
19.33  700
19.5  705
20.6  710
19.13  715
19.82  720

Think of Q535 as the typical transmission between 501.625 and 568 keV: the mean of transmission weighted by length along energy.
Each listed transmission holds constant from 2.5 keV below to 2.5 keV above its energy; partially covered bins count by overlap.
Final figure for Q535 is 20.5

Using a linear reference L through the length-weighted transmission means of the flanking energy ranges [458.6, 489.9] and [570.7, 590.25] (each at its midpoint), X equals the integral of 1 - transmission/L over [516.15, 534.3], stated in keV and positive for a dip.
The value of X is 1.1 keV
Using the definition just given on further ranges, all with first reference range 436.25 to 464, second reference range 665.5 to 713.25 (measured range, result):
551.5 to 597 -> 2.12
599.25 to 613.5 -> 0.08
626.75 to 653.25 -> 1.03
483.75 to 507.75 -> 3.17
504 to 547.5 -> 8.44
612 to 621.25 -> 0.58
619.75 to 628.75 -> 0.94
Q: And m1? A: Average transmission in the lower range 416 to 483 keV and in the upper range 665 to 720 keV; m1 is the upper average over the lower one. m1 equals 0.7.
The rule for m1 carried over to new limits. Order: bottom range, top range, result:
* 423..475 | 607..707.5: 0.75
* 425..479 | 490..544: 0.77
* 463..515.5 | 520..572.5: 1.01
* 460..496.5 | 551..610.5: 0.89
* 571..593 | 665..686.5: 0.89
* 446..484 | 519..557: 0.87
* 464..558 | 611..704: 0.92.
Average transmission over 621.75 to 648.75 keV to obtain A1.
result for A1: 20.5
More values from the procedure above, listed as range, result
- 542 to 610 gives 22.4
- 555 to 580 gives 21.6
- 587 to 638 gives 21.7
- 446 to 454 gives 27.1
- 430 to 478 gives 26.6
